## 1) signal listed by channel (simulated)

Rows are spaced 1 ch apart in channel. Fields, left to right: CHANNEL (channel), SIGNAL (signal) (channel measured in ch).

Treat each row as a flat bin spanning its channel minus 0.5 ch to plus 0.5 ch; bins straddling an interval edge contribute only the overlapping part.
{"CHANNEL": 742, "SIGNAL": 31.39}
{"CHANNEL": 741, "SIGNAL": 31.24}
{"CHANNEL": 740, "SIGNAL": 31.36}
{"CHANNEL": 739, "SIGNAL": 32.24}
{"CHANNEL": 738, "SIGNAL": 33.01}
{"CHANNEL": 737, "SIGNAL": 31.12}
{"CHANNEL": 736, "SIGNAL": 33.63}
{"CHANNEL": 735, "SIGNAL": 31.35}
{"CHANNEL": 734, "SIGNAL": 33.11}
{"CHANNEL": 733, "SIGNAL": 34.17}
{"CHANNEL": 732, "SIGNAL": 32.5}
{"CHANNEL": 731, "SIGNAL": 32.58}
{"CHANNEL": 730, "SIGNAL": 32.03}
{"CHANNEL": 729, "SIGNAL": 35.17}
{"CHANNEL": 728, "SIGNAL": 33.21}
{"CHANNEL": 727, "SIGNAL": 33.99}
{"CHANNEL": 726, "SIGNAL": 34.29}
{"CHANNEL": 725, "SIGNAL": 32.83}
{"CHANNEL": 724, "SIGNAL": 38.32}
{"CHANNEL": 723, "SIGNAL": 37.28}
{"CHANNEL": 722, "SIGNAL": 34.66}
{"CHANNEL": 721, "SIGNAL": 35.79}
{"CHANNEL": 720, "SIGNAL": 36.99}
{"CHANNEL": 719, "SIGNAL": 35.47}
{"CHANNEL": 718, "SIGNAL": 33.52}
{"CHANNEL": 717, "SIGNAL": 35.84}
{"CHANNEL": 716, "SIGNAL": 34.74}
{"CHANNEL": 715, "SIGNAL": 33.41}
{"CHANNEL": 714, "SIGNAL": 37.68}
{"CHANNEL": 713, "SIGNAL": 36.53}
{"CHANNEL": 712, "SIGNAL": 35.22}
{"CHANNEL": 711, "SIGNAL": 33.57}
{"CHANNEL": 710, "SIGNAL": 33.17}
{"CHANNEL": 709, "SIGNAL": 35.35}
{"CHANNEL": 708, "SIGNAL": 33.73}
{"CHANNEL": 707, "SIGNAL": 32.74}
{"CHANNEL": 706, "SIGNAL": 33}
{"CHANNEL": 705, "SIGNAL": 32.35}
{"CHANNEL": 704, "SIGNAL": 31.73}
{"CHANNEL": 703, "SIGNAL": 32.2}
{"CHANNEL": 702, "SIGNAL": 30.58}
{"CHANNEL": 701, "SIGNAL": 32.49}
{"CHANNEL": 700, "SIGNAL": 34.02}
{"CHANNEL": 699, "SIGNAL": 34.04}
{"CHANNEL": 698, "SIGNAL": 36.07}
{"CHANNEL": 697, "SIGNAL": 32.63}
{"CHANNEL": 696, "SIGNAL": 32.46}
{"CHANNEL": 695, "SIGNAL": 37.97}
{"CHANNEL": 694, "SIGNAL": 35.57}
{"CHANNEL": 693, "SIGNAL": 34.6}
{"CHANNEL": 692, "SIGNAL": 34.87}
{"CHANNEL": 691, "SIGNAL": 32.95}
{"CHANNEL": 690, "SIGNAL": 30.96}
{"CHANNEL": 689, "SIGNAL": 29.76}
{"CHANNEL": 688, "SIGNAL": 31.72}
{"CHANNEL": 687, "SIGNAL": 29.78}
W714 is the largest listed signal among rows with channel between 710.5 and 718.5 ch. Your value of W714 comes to 37.68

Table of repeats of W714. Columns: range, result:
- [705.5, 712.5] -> 35.35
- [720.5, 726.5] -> 38.32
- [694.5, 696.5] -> 37.97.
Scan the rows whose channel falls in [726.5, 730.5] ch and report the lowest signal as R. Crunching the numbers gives 32.03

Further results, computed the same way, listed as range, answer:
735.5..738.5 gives 31.12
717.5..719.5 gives 33.52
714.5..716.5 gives 33.41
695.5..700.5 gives 32.46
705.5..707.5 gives 32.74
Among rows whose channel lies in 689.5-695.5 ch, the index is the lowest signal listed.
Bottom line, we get 30.96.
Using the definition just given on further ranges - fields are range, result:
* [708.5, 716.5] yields 33.17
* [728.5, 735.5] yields 31.35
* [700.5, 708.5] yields 30.58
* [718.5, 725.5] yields 32.83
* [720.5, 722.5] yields 34.66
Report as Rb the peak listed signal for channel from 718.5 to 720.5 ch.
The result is 36.99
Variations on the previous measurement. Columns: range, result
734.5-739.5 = 33.63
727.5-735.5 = 35.17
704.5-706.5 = 33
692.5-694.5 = 35.57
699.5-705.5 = 34.02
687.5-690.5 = 31.72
